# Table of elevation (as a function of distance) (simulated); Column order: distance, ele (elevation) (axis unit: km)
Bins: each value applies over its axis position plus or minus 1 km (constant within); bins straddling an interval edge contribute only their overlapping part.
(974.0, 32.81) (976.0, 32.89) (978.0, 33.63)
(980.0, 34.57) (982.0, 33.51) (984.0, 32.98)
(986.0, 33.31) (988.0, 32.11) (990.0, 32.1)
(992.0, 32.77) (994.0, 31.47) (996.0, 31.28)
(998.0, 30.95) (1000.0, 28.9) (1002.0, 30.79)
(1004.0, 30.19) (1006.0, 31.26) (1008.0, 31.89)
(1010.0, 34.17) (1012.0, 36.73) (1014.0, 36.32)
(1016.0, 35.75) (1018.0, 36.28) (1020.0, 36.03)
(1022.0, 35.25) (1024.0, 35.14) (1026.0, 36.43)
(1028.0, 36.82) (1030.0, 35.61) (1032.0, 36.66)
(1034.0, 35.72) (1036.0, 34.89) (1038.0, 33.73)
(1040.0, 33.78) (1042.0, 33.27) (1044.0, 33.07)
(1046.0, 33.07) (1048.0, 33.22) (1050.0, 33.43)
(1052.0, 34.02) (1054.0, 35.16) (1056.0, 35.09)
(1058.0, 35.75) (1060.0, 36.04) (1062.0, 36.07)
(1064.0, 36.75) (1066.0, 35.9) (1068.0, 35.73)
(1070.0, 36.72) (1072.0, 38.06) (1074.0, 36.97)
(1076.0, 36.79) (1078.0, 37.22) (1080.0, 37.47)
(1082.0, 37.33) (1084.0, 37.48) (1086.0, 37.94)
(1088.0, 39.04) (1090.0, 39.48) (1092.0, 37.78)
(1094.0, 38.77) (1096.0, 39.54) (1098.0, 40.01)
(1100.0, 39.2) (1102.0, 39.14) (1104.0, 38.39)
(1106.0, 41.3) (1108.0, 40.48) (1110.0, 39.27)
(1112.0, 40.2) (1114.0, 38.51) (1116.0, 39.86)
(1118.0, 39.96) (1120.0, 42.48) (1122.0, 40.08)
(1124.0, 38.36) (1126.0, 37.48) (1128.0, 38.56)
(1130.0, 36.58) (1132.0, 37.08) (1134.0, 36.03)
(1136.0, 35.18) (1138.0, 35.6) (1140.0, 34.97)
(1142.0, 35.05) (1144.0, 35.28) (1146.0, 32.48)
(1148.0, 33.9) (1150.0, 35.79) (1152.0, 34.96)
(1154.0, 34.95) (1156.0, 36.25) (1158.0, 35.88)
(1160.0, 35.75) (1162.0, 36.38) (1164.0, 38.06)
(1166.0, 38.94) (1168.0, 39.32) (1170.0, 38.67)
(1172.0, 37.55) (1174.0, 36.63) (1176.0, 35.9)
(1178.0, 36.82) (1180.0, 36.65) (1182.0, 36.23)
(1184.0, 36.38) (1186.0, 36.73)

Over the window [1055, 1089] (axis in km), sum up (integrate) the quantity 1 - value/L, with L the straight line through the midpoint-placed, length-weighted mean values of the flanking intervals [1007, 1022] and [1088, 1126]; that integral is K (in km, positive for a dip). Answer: 1.0 km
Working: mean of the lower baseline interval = 35.3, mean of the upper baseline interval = 39.5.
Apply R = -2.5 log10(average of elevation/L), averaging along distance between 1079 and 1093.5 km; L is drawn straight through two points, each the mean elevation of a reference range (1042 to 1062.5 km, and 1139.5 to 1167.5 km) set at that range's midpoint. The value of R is -0.10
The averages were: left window 34.4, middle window 38.1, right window 35.7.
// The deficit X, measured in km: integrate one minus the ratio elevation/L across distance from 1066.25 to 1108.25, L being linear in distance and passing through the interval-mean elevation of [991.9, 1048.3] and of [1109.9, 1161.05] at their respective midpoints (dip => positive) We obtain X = -3.1 km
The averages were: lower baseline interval 33.9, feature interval 38.2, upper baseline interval 36.9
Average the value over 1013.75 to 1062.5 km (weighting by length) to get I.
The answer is 35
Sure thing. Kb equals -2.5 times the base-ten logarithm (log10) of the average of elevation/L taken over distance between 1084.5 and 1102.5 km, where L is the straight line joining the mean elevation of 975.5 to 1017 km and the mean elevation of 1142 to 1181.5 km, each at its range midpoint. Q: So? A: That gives -0.12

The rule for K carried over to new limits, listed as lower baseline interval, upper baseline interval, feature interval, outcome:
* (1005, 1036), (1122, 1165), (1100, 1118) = -1.91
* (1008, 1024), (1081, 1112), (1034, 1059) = 1.86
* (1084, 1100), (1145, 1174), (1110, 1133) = -0.76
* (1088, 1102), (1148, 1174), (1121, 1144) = 0.63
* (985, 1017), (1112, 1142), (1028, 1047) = -0.28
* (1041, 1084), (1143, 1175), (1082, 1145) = -4.14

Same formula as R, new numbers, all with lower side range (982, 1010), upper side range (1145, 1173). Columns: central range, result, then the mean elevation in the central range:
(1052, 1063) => -0.064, 35.5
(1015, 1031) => -0.109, 35.9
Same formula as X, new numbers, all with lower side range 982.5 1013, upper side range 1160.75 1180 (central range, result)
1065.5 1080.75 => -1.1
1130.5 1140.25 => 0.1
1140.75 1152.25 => 0.7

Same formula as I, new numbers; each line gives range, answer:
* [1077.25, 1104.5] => 38.5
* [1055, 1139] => 38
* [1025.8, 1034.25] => 36.3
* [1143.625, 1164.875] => 35.4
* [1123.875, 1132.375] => 37.6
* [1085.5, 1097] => 38.8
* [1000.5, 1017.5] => 33.3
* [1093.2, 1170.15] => 37.6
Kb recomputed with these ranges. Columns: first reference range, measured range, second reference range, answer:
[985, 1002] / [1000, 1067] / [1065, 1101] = -0.01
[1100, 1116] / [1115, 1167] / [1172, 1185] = 0.04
